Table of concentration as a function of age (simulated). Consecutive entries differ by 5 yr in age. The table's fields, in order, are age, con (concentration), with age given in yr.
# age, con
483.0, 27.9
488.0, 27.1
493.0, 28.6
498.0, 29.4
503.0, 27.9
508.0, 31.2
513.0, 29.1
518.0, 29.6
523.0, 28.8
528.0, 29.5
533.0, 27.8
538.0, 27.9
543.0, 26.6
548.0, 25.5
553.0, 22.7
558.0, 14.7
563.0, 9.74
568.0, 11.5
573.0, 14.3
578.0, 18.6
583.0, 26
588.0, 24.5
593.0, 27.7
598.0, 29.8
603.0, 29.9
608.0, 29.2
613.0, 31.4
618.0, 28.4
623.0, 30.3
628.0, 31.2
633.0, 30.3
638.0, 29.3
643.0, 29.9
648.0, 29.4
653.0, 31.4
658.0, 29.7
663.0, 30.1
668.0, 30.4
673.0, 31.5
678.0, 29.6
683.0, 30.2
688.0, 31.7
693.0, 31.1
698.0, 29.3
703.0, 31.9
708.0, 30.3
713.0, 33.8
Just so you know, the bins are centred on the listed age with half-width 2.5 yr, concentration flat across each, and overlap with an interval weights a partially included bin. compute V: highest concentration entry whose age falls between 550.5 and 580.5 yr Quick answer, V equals 22.7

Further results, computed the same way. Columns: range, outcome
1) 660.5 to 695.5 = 31.7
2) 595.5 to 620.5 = 31.4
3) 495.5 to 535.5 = 31.2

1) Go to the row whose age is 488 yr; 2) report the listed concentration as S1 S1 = 27.1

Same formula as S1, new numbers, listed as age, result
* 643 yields 29.9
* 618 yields 28.4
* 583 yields 26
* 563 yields 9.74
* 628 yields 31.2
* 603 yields 29.9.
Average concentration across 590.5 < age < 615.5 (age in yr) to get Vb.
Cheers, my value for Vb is 29.6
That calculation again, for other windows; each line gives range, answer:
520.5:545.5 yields 28.1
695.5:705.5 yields 30.6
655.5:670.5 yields 30.1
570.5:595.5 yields 22.2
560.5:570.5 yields 10.6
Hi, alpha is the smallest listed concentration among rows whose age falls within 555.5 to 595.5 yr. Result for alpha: 9.74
